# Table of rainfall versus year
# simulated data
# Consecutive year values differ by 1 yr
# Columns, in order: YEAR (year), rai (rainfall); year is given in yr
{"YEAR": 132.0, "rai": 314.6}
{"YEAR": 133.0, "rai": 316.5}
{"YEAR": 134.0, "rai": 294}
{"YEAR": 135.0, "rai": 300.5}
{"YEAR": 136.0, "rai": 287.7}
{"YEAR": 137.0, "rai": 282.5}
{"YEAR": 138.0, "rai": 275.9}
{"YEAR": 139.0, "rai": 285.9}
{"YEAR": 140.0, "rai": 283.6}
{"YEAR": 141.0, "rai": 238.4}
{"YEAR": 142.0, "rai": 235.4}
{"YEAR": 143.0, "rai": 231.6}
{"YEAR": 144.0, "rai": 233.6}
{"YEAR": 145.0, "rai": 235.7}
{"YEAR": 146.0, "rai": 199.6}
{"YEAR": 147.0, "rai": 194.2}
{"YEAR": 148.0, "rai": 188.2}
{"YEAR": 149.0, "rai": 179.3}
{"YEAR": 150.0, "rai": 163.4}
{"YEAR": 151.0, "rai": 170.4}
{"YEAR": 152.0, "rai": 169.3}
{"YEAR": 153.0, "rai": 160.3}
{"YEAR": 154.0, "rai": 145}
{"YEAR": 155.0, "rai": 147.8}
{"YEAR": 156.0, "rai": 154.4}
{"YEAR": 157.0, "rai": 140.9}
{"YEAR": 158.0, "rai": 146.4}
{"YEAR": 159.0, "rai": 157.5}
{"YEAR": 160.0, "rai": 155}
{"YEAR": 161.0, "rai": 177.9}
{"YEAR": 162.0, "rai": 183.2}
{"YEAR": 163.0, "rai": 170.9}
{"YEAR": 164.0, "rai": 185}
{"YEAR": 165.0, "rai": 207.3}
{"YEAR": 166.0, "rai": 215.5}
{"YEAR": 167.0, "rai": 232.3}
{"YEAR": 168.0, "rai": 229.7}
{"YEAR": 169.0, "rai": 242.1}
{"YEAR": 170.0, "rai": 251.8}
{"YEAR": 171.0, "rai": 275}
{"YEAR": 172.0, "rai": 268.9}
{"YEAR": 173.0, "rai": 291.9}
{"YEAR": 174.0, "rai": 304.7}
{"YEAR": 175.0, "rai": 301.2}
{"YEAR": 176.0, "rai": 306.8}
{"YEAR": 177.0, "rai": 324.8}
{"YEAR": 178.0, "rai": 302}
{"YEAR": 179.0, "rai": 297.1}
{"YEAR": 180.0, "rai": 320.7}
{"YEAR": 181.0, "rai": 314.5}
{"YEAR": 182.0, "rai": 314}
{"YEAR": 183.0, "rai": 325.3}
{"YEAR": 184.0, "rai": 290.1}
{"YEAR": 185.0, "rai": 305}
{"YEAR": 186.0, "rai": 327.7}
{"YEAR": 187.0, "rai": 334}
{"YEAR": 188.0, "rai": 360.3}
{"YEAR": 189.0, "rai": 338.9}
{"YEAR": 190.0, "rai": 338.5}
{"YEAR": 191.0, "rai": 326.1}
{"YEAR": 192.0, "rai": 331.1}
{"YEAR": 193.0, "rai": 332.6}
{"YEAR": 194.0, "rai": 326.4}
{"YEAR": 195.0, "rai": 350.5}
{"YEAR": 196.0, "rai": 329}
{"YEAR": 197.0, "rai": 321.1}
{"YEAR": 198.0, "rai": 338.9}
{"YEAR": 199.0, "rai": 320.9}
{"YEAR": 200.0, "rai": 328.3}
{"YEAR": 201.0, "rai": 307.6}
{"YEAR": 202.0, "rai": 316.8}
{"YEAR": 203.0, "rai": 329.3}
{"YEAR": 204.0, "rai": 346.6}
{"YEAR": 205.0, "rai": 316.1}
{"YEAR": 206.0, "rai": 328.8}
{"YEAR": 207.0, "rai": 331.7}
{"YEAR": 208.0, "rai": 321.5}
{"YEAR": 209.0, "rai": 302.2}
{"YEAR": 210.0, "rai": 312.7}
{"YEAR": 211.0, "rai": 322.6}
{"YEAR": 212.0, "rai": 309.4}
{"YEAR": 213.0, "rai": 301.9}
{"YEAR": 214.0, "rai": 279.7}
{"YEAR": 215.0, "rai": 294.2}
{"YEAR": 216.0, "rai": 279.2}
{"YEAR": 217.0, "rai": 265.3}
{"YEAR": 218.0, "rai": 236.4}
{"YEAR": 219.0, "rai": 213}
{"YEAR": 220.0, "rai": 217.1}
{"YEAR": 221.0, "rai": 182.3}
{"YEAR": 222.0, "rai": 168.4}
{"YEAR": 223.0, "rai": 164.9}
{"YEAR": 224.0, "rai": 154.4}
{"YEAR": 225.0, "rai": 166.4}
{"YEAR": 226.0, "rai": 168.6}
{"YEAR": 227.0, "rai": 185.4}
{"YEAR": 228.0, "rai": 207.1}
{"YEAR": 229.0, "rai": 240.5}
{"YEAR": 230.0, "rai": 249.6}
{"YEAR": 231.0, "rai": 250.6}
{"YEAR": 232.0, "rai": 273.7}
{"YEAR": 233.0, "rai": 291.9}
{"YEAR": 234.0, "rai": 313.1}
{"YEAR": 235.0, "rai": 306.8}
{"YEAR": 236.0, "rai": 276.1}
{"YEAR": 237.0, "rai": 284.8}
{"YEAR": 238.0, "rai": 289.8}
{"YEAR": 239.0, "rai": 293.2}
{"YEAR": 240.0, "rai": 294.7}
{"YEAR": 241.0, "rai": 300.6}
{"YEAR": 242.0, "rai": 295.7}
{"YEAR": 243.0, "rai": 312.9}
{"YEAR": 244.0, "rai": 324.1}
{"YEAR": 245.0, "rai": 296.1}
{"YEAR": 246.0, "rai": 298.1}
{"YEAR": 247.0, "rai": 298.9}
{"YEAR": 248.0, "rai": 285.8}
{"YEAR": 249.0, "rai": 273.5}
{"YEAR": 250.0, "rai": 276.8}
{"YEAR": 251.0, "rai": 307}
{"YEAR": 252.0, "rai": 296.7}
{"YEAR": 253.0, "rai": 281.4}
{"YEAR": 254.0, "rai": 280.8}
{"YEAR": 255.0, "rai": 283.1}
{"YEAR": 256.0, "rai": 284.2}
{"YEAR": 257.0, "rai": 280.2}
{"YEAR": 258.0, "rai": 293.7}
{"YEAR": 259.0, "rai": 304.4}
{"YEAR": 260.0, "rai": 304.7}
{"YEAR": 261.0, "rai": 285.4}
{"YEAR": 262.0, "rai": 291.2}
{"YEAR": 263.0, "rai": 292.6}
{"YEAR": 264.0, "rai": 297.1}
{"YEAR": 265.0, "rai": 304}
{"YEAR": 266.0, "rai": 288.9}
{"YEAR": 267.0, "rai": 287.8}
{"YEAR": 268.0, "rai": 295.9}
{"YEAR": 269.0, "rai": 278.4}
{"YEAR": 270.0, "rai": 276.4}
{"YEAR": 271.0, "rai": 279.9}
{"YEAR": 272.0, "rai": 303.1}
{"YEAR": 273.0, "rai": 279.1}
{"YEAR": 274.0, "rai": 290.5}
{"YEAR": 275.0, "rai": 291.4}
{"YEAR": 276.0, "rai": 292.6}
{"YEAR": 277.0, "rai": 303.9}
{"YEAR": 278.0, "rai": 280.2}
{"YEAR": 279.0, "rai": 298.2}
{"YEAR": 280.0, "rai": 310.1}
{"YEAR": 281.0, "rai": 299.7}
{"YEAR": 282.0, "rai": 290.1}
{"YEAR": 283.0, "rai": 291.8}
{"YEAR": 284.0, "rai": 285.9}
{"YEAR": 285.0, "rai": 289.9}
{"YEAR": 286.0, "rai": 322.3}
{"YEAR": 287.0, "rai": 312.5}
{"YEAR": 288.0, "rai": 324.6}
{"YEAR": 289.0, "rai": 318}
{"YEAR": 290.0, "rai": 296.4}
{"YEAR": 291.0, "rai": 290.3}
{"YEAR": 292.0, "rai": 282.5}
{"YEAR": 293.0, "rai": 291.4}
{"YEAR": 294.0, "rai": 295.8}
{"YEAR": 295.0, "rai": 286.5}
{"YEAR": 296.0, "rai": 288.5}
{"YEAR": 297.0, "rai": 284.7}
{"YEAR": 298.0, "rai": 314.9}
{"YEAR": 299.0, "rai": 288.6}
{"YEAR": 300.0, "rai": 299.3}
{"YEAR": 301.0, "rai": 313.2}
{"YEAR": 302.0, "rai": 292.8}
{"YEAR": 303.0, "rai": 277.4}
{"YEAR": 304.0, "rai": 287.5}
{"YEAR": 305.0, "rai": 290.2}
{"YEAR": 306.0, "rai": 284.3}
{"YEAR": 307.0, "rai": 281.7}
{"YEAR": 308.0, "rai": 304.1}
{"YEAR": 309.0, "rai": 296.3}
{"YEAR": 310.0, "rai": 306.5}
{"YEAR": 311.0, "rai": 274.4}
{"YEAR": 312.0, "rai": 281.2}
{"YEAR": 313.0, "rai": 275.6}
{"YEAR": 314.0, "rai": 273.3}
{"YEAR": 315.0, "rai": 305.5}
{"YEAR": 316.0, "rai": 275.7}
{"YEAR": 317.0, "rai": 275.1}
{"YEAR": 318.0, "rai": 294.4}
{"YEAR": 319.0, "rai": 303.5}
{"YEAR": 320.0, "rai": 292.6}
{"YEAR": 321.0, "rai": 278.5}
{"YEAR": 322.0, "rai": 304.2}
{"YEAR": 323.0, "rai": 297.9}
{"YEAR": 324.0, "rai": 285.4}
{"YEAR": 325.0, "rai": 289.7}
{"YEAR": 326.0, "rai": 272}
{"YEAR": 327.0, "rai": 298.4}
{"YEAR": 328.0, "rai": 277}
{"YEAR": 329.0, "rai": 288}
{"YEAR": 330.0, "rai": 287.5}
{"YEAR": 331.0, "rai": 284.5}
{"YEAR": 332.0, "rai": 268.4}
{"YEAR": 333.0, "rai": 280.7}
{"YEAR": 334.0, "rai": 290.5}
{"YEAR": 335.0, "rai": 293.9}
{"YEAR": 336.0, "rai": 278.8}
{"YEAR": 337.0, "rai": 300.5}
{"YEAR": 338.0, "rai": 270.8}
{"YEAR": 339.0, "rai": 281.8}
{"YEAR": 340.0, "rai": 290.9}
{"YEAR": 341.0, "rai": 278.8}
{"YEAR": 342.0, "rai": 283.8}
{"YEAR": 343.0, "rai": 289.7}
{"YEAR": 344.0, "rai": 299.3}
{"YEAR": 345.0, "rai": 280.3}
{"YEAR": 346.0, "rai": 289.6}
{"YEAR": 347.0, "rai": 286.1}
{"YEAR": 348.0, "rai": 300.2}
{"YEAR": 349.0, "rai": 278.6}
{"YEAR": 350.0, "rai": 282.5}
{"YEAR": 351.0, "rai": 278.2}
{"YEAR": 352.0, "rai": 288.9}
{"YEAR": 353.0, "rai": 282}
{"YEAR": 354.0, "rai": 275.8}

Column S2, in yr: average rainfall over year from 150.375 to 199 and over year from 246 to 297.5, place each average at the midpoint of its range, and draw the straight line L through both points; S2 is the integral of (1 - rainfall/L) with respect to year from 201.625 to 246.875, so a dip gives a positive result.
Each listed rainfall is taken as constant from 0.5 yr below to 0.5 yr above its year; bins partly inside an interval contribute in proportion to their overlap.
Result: 0.95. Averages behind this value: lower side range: 262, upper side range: 293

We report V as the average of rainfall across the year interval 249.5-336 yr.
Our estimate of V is 291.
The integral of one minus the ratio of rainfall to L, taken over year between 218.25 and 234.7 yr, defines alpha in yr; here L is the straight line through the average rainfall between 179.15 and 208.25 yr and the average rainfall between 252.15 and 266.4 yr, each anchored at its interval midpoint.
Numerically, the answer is 4.9 yr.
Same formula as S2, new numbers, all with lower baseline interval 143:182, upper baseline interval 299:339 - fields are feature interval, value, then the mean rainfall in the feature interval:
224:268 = -3.6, 278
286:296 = -0.9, 300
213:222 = 0.0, 245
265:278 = -1.1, 289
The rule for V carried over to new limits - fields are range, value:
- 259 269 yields 294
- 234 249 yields 297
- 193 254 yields 281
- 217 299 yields 278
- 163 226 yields 286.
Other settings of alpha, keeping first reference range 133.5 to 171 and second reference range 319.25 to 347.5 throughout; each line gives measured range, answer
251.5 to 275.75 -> -3.06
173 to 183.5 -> -4.22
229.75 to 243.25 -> -2.33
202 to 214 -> -4.34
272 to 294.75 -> -2.71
